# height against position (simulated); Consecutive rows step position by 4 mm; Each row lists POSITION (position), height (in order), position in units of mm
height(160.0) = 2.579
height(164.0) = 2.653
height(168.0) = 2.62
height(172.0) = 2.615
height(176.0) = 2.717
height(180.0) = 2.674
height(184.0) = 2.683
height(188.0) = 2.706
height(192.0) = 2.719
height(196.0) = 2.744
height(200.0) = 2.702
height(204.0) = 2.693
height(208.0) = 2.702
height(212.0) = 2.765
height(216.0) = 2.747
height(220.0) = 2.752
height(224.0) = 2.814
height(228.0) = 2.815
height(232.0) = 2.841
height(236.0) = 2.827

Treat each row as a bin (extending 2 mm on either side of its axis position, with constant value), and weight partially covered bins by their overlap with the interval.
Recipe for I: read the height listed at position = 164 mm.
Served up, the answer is 2.653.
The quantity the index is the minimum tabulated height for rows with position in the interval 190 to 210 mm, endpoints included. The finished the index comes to 2.693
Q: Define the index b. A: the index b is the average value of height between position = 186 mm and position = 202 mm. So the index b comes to 2.72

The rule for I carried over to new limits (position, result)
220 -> 2.752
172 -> 2.615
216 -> 2.747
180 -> 2.674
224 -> 2.814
